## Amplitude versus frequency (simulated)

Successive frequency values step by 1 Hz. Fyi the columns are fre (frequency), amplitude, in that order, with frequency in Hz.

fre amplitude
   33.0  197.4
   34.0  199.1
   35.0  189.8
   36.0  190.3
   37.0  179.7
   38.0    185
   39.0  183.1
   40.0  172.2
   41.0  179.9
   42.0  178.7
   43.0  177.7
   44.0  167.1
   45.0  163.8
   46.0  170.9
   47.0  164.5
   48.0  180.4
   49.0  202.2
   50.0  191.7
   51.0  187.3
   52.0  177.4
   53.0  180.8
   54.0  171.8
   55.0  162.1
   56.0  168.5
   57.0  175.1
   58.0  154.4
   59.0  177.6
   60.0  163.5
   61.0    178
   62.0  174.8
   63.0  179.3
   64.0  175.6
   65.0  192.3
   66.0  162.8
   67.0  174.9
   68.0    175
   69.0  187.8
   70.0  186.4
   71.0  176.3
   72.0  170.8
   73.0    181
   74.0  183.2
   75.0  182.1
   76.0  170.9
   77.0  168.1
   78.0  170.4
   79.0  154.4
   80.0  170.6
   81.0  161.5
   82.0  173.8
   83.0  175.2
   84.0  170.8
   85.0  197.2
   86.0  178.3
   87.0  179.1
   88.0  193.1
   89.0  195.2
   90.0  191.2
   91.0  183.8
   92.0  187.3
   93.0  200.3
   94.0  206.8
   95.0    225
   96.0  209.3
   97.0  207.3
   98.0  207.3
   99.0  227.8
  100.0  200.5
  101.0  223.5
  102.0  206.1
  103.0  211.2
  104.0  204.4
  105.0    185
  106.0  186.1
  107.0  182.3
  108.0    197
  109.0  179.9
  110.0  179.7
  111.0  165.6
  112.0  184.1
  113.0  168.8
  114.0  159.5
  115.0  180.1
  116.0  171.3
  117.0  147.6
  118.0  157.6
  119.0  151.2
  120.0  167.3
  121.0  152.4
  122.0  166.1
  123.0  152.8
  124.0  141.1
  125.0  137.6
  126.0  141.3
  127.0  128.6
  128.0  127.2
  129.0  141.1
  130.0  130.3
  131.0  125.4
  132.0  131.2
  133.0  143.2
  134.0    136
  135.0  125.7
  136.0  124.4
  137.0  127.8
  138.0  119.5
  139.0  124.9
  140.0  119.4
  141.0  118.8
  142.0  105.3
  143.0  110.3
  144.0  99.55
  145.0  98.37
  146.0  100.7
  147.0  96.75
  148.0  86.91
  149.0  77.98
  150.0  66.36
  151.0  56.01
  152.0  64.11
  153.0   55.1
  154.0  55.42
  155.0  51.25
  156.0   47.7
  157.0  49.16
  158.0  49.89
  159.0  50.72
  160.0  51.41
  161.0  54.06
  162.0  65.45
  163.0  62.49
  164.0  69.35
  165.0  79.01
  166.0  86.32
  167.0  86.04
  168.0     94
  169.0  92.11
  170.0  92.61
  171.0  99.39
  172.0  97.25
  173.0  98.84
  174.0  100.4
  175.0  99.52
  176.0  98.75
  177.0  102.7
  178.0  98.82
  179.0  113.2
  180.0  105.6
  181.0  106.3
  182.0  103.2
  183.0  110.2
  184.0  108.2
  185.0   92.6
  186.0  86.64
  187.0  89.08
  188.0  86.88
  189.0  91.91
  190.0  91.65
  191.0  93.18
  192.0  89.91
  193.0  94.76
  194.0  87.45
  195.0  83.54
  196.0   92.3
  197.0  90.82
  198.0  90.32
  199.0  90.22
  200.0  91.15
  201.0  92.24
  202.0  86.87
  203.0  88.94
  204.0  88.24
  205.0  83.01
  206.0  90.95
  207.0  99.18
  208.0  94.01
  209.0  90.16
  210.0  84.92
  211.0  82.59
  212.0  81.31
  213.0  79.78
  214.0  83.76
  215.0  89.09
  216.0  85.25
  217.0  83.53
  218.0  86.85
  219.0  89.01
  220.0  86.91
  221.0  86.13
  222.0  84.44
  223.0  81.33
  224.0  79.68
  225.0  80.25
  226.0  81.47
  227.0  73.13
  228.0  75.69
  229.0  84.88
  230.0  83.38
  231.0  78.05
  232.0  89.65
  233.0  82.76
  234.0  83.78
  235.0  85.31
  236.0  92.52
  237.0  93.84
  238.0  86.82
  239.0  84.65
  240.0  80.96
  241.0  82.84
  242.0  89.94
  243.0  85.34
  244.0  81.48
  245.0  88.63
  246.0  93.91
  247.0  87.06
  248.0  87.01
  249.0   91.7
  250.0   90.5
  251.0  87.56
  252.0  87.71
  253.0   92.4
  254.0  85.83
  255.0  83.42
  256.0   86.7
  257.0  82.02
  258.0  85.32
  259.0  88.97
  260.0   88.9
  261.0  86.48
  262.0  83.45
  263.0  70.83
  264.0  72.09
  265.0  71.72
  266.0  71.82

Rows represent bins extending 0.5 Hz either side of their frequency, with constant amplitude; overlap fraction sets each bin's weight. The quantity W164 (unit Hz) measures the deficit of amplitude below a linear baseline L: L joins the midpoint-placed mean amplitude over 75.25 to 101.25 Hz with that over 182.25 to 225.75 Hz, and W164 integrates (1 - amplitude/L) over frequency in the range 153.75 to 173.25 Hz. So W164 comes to 8.1 Hz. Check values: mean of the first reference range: 189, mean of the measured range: 71.5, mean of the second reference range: 88.9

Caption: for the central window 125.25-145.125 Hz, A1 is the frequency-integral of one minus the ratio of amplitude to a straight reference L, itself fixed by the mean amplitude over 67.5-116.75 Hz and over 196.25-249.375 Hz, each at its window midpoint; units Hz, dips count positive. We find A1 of 3.7 Hz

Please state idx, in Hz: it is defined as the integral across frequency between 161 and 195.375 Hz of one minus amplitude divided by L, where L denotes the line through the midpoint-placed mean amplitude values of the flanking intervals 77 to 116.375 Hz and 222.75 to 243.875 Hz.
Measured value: 9.0 Hz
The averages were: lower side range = 188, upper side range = 83.6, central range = 92.3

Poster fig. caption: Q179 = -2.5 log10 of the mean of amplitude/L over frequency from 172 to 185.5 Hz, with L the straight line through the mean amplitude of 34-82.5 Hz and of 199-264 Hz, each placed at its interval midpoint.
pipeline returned 0.11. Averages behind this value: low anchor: 176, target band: 103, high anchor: 85.8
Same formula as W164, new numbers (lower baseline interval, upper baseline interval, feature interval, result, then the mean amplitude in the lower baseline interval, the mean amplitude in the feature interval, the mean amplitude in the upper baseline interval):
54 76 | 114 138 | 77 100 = -3.8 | 175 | 189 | 144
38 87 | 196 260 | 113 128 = -0.9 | 176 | 154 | 86.4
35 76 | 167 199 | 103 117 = -3.7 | 177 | 180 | 95.9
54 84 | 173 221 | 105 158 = 3.6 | 173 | 127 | 92.3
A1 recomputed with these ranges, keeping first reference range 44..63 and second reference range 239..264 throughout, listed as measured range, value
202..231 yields 4.78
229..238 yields 0.75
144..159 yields 7.14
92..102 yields -3.57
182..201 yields 3.41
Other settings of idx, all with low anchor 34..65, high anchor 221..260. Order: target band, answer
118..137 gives -0.05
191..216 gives 3.53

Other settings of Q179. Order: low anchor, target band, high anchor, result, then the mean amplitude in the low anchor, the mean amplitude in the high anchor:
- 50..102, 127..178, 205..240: 0.38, 183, 85.1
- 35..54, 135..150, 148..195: -0.02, 180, 82.7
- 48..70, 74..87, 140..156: -0.13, 177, 82.9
